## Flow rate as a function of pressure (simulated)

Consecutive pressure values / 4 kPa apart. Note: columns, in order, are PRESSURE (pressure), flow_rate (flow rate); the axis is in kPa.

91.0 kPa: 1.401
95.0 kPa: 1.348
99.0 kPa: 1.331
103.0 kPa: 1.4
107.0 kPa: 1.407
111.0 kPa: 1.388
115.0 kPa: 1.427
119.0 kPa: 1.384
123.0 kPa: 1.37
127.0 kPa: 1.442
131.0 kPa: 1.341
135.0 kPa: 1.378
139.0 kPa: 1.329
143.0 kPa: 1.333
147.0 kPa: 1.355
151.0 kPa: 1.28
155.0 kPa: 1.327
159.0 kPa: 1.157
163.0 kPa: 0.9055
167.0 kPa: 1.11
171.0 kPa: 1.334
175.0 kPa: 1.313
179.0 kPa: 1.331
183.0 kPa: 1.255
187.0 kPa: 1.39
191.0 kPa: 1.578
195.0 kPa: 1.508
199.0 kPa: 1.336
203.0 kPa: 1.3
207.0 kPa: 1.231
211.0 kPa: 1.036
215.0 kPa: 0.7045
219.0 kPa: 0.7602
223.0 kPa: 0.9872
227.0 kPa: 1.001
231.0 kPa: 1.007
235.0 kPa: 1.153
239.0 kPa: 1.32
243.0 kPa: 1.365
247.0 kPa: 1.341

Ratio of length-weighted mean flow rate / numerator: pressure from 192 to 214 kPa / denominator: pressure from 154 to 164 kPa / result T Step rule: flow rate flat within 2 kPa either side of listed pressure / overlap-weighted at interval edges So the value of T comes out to 1.12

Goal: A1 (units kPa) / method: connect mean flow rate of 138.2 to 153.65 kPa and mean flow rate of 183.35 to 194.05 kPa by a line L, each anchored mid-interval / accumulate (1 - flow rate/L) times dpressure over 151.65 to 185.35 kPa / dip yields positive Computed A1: 4.1 kPa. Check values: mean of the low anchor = 1.32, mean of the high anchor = 1.45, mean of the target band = 1.22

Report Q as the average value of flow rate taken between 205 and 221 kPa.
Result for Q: 0.933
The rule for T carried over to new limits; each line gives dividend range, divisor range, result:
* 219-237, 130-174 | 0.80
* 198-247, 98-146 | 0.80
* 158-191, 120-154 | 0.92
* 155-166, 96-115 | 0.79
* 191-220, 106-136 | 0.84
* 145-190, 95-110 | 0.91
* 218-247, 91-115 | 0.81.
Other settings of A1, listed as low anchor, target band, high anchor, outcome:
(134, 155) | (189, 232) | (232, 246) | 5.1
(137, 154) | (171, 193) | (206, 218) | -5.0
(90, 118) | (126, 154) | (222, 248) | -0.4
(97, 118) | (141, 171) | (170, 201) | 3.6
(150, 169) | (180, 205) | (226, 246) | -4.9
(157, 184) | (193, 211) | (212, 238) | -4.3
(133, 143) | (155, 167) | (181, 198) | 2.5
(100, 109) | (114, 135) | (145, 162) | -0.8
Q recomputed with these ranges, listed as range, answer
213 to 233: 0.892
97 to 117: 1.39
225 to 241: 1.12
